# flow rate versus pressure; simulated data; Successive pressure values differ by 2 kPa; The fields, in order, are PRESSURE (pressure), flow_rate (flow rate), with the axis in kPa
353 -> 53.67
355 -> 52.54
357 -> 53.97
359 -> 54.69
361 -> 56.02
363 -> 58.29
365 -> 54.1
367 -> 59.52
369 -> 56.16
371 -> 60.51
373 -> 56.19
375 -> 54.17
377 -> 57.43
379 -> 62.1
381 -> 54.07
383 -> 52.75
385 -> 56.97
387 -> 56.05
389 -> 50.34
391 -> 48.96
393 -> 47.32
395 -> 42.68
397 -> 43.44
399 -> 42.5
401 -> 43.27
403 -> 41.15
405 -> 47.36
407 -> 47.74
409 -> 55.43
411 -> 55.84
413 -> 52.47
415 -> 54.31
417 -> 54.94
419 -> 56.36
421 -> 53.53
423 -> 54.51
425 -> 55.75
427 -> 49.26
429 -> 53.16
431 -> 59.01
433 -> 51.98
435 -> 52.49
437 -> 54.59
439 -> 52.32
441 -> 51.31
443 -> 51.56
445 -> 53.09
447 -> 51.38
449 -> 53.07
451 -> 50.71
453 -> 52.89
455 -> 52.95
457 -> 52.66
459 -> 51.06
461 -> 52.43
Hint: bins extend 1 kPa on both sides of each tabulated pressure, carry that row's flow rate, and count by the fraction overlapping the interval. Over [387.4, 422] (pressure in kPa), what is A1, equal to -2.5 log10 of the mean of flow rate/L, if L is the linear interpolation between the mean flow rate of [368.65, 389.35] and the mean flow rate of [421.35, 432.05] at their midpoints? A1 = 0.12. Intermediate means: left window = 56.2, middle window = 49.4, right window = 54.3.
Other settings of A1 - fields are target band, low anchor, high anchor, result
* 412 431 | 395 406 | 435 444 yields -0.12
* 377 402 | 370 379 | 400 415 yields 0.08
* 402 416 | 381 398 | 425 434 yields 0.03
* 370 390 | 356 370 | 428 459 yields -0.01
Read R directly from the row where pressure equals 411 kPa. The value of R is 55.84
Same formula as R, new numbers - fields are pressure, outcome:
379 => 62.1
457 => 52.66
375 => 54.17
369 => 56.16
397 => 43.44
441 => 51.31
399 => 42.5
